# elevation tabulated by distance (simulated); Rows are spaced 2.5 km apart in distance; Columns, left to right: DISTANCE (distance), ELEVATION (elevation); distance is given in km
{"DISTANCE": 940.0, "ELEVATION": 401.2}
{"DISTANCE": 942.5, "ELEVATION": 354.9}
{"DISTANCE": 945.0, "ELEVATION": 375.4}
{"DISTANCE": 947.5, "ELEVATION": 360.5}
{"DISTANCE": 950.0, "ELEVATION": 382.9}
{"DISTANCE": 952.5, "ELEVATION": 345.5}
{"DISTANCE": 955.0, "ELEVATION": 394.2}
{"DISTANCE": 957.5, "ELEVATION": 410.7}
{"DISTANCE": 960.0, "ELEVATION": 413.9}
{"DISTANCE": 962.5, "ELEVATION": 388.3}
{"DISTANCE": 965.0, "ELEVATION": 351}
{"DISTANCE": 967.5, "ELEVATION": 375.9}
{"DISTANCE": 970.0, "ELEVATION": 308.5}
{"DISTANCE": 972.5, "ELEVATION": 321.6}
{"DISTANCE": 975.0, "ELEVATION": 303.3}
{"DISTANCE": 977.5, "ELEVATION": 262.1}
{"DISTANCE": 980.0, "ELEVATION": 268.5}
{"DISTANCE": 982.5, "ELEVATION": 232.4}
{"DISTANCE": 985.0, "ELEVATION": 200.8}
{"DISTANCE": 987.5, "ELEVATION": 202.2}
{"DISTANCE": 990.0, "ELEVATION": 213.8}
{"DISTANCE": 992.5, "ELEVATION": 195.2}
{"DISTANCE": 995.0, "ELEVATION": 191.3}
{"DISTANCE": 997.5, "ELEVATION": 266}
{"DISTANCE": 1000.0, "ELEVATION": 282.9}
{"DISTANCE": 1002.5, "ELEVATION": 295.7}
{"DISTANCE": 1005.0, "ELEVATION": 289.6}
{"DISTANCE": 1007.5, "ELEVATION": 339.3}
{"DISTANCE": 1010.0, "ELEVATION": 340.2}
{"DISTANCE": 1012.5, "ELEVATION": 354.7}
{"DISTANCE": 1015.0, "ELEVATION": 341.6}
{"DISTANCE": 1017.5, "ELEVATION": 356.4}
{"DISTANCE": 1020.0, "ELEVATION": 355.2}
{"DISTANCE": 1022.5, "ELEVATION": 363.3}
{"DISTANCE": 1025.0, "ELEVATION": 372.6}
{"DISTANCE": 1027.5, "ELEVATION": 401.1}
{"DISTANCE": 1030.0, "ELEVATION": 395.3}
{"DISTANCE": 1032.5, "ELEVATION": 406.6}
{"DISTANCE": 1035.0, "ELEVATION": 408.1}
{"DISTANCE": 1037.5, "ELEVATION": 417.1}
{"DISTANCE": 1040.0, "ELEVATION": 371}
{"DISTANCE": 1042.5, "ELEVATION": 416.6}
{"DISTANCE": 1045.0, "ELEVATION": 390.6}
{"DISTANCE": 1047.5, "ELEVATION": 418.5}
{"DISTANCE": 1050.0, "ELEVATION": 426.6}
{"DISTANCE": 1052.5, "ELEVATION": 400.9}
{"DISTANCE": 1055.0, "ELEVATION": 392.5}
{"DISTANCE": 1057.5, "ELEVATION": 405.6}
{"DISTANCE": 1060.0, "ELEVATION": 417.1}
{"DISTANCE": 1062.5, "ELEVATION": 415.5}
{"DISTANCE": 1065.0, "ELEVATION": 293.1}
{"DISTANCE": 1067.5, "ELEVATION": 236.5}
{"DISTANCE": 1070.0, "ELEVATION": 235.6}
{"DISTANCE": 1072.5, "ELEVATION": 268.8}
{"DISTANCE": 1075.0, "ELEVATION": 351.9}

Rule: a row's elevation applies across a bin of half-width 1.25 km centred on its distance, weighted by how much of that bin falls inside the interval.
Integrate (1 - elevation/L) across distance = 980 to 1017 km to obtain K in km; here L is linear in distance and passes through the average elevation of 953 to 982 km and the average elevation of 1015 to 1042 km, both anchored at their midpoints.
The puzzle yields 9.7 km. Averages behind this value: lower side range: 342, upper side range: 384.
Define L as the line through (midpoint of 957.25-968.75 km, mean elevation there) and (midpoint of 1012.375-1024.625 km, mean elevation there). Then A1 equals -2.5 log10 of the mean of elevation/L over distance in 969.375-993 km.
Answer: 0.44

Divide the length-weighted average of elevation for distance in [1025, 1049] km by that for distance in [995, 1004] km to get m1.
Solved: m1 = 1.49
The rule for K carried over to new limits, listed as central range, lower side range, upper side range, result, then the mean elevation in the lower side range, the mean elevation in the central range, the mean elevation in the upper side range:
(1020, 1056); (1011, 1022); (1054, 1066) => -2.71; 352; 397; 387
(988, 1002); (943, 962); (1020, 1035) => 5.57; 382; 232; 387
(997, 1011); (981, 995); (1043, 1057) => -2.36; 208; 304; 406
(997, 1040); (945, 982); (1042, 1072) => 0.62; 348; 354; 367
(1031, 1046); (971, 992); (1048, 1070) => -2.95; 249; 402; 367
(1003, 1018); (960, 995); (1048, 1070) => -0.86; 280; 334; 367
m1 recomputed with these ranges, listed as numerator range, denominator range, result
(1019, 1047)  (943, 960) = 1.03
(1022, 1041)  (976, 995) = 1.76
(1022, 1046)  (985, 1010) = 1.55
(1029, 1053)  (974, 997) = 1.76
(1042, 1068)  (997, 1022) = 1.19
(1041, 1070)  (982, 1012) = 1.46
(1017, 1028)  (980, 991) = 1.69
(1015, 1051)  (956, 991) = 1.28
